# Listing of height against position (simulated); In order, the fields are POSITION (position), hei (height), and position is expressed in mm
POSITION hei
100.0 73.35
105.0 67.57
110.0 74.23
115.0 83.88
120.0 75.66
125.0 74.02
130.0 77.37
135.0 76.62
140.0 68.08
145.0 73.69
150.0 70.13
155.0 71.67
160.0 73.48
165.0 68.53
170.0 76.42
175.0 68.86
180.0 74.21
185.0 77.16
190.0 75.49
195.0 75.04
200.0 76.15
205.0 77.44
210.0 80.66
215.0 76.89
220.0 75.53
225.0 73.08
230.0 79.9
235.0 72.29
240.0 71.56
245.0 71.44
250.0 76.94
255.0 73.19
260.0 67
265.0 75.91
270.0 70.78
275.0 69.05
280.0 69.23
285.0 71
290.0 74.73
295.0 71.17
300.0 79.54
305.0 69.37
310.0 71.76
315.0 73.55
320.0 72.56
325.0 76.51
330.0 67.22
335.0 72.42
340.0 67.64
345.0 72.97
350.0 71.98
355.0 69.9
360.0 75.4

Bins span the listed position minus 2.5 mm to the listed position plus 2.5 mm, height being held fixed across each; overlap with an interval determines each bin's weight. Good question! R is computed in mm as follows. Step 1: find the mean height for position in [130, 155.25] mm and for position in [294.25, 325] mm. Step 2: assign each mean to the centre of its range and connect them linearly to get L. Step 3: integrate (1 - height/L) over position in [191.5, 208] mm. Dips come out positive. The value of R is -0.8 mm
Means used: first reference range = 72.6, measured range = 76.3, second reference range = 73.4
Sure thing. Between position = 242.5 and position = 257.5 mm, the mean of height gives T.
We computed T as 73.9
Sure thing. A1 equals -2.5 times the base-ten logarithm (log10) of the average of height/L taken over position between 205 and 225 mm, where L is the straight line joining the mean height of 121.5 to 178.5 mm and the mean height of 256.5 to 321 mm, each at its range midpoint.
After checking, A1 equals -0.07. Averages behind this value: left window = 72.7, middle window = 77.1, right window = 72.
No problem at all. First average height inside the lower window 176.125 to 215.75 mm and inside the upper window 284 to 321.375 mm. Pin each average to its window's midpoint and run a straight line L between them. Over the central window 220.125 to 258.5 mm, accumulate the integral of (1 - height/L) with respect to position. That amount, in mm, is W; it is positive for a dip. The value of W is 0.54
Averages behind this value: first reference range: 76.3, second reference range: 73.1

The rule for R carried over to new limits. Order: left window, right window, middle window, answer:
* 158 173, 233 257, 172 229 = -2.17 mm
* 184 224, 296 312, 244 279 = 1.32 mm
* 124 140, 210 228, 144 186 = 1.61 mm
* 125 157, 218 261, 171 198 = -0.37 mm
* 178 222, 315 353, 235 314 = 1.76 mm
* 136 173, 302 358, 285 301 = -0.55 mm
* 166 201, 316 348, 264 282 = 0.46 mm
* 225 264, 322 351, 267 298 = 0.56 mm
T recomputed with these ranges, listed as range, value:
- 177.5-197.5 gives 75.5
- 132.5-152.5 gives 72.1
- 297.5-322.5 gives 73.4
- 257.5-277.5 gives 70.7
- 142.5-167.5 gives 71.5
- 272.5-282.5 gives 69.1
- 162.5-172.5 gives 72.5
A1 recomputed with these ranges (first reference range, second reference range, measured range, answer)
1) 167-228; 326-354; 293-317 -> -0.018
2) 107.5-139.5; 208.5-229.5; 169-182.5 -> 0.054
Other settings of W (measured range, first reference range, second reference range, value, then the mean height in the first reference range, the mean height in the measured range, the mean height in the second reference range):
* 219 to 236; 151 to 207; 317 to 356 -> -0.53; 73.9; 75.4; 71.5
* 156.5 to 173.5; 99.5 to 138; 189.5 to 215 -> 0.84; 75.3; 72.5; 77.1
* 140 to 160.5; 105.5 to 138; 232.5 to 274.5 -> 1.02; 76.2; 71.6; 72.2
